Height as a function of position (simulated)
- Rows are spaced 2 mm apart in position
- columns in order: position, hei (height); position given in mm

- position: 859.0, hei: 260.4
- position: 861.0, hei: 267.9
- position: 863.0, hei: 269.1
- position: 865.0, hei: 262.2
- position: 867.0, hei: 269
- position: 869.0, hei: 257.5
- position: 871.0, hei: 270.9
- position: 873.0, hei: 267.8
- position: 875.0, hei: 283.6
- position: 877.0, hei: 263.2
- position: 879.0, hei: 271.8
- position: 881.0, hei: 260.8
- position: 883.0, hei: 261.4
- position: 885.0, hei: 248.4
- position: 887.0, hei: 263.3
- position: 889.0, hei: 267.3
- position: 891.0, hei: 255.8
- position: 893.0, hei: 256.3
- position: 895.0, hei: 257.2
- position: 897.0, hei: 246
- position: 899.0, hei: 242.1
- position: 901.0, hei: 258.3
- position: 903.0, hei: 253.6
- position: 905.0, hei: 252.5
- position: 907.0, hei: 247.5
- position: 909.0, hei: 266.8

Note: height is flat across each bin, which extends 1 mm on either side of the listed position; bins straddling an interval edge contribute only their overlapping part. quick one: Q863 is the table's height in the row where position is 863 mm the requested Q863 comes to 269.1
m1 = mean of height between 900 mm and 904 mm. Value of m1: 256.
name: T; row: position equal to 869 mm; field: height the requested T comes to 257.5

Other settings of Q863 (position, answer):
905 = 252.5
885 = 248.4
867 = 269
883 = 261.4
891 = 255.8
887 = 263.3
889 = 267.3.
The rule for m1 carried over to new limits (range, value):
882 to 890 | 260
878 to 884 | 265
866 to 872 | 266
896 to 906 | 250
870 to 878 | 271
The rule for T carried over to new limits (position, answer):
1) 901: 258.3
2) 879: 271.8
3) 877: 263.2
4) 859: 260.4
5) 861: 267.9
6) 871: 270.9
